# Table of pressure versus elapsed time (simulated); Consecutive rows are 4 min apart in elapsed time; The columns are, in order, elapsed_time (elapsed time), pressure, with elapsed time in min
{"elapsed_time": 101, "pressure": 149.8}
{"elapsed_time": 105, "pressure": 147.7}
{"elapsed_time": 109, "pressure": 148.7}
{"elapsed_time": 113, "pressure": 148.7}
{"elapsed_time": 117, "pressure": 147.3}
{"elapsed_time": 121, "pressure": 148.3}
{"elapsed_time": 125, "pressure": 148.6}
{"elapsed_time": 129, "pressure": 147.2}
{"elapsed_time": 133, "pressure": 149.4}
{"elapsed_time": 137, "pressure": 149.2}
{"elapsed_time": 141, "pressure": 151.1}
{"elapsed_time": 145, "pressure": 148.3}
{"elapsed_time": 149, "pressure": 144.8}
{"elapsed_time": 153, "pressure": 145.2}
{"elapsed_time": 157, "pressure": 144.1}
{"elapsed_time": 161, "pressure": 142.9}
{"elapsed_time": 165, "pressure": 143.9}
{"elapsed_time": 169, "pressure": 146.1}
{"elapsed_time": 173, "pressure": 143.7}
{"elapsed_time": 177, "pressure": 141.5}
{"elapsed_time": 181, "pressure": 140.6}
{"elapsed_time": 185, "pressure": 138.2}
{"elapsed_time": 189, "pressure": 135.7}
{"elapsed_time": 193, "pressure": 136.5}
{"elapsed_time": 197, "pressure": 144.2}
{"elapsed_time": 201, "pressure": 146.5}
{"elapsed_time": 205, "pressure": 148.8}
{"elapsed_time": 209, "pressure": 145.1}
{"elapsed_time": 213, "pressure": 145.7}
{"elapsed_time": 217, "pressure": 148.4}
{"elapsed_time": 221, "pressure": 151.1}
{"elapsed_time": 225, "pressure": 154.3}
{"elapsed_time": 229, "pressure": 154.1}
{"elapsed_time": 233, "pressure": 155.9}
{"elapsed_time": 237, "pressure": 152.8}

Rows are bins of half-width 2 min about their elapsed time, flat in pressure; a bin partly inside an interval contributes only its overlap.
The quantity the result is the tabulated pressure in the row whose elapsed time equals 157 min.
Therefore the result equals 144.1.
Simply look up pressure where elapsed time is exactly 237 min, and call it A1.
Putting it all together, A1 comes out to 152.8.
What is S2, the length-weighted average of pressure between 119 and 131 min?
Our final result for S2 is 148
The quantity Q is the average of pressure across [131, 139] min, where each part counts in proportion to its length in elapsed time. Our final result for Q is 149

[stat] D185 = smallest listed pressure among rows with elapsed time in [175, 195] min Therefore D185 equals 135.7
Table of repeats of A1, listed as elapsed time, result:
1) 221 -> 151.1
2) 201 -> 146.5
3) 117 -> 147.3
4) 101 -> 149.8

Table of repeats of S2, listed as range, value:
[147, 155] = 145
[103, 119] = 148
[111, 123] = 148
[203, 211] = 147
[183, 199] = 139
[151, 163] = 144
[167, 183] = 143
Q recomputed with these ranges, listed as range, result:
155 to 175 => 144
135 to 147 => 150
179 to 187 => 139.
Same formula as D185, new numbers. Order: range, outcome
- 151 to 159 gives 144.1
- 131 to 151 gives 144.8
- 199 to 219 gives 145.1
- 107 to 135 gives 147.2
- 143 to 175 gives 142.9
